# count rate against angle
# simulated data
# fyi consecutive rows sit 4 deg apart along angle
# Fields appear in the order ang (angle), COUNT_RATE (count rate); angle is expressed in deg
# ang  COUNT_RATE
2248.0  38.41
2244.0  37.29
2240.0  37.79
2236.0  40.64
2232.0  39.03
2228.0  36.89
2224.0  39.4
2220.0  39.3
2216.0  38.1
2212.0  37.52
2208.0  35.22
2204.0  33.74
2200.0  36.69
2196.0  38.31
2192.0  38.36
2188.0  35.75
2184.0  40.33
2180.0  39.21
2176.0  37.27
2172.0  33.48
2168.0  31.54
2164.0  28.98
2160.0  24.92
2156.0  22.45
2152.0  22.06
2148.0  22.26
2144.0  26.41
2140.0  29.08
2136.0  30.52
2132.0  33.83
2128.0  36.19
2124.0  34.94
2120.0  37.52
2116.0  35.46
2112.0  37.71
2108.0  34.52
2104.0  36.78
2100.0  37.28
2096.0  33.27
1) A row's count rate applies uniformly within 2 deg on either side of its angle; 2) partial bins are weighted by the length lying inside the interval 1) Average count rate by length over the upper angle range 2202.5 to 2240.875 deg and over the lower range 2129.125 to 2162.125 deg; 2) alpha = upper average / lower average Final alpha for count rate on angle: 1.42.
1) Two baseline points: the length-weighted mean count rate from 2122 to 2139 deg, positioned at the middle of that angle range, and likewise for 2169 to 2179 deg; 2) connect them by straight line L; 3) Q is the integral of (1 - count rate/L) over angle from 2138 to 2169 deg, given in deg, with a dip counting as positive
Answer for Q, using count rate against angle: 7.9 deg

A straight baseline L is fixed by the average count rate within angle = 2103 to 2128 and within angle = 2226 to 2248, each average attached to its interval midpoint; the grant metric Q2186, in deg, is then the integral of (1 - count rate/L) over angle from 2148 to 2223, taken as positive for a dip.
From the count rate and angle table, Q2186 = 7.26 deg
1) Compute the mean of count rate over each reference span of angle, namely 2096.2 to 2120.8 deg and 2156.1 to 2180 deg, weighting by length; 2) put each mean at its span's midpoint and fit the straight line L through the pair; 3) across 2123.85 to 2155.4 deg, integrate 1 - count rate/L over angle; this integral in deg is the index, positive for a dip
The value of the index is 4.6 deg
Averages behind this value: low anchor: 36.3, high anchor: 31.2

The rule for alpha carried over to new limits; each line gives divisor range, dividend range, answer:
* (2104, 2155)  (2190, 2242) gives 1.19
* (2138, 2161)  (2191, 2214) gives 1.49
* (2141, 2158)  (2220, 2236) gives 1.64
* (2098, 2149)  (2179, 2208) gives 1.11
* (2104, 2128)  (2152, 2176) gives 0.79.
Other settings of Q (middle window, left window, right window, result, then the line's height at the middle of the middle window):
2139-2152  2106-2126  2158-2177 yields 3.2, 33.1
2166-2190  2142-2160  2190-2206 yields -4.0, 31.1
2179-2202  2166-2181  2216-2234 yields -1.2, 36.3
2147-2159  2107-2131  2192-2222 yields 4.6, 36.4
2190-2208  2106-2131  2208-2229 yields 0.5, 37.6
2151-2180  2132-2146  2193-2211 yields 2.5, 32.3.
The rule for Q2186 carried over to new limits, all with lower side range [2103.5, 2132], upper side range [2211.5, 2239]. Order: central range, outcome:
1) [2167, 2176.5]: 0.89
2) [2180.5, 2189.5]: -0.16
